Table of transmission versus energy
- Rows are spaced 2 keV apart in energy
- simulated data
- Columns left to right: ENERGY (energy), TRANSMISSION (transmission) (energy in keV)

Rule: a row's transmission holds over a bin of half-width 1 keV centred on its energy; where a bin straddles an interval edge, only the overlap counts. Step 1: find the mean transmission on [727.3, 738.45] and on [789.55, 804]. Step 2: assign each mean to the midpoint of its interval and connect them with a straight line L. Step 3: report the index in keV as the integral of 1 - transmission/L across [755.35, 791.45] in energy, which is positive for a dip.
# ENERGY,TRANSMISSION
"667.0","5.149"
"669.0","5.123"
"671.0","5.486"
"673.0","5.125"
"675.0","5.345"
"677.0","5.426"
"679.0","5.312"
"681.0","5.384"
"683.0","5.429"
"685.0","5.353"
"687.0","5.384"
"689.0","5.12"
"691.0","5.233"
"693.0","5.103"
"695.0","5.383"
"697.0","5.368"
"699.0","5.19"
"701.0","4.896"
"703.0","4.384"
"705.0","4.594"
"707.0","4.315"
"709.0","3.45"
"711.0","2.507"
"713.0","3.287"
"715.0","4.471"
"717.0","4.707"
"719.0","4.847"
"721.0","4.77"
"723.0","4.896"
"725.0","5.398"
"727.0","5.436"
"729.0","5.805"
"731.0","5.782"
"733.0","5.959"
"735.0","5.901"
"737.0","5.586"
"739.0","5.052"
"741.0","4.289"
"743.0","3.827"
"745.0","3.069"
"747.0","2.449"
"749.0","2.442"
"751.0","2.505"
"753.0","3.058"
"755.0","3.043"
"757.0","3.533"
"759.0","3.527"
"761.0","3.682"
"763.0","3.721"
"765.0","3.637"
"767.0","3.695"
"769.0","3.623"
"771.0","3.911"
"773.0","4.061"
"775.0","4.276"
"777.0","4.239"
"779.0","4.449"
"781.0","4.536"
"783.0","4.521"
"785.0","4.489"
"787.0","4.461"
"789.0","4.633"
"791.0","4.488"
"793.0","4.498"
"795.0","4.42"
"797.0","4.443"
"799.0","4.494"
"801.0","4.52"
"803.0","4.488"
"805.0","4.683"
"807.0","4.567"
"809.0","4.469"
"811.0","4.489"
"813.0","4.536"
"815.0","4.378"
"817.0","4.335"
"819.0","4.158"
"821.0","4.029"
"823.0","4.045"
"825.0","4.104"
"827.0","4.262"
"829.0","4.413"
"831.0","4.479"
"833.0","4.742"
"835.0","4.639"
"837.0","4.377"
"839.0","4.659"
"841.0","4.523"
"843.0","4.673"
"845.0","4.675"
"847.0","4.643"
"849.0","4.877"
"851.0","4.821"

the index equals 6.3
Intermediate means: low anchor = 5.75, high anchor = 4.48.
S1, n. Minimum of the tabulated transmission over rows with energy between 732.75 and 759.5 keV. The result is 2.442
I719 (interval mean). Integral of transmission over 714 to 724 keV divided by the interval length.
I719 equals 4.74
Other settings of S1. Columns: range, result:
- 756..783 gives 3.527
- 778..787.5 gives 4.449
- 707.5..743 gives 2.507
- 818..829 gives 4.029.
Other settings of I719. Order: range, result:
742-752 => 2.86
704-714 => 3.63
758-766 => 3.64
